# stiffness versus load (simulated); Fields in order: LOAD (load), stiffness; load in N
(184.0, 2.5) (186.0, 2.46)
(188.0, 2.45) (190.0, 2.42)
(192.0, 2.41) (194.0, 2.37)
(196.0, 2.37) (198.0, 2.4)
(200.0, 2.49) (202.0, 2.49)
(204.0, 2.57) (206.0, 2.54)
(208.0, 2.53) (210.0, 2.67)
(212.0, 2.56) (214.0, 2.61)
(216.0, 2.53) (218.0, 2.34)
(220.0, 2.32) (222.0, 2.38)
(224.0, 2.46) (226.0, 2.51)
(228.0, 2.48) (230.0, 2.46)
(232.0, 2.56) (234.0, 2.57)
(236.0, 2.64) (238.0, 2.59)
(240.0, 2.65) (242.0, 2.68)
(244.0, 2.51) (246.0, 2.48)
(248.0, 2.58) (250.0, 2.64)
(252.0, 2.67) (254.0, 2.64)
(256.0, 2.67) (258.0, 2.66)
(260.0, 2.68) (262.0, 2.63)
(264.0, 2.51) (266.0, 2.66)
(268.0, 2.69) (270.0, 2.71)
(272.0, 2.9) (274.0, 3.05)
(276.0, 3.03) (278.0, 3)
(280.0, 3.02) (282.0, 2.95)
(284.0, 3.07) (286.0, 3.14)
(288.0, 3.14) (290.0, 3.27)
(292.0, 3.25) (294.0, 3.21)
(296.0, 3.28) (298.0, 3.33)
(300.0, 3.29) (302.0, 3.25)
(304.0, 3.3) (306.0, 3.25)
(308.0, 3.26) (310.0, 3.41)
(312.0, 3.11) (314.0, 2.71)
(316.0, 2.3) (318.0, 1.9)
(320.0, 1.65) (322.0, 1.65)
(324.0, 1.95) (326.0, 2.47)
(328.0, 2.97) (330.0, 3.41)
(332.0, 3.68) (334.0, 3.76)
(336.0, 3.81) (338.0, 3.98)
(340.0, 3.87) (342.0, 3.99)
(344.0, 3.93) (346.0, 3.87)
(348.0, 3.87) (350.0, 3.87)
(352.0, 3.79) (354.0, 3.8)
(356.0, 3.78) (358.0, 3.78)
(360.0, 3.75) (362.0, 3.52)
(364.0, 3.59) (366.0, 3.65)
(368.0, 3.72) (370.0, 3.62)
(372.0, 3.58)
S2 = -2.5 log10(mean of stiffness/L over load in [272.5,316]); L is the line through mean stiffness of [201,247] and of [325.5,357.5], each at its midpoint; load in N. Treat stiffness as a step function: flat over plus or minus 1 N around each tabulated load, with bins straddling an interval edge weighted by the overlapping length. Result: 0.03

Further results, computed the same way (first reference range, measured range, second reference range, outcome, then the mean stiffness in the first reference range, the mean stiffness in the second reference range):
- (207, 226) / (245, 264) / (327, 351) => 0.10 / 2.49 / 3.75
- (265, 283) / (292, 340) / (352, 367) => 0.09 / 2.89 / 3.7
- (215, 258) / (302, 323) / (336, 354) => 0.28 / 2.54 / 3.89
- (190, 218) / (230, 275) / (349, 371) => 0.09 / 2.49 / 3.72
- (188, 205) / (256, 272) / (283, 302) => 0.12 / 2.44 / 3.22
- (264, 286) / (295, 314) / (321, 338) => -0.10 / 2.9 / 3.02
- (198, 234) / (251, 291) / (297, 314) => 0.04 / 2.5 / 3.24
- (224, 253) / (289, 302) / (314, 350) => -0.13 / 2.57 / 3.13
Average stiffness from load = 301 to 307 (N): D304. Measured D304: 3.27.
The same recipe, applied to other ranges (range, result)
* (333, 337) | 3.79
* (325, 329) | 2.72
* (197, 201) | 2.45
